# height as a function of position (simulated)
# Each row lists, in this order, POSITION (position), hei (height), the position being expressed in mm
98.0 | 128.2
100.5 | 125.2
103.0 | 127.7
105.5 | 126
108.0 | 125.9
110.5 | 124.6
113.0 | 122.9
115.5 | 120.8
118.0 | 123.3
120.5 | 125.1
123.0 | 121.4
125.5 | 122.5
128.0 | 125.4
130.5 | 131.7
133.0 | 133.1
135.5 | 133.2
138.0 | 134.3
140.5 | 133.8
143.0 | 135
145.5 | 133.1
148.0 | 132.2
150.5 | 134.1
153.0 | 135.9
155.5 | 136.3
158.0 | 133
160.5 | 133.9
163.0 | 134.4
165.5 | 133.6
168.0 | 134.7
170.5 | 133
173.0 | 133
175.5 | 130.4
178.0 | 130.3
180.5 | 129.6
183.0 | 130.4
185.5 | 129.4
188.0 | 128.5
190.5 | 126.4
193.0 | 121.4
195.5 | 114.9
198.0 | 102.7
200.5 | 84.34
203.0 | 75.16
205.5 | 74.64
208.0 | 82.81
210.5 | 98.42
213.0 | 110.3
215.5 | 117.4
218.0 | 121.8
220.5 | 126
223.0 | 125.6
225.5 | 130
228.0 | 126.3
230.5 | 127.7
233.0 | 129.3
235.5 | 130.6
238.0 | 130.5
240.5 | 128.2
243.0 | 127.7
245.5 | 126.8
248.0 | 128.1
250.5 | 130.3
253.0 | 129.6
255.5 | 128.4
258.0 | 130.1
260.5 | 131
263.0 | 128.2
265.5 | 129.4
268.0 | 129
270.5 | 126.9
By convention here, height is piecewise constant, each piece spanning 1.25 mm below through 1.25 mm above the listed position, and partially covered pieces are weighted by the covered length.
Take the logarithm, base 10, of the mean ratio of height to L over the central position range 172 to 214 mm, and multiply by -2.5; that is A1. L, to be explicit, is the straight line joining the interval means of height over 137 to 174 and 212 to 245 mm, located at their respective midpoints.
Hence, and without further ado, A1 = 0.16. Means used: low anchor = 134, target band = 112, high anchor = 126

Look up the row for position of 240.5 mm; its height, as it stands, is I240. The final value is 128.2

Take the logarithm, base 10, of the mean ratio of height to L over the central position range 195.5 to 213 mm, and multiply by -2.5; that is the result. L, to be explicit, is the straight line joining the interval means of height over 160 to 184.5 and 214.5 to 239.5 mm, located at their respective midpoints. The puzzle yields 0.39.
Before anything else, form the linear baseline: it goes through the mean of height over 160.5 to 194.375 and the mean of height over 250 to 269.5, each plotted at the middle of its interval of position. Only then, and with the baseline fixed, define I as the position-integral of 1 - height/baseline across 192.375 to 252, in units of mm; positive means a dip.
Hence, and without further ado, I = 6.6 mm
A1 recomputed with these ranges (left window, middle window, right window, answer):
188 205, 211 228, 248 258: -0.06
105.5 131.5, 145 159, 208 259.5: -0.08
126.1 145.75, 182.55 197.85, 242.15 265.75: 0.06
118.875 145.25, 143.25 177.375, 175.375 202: -0.07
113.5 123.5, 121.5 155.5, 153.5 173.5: -0.03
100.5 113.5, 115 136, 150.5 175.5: 0.02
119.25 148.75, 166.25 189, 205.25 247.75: -0.05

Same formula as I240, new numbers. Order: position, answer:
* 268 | 129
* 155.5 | 136.3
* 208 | 82.81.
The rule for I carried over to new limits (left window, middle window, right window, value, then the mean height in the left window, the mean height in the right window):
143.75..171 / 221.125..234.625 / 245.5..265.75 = 0.29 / 134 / 129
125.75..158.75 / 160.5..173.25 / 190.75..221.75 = -1.30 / 133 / 103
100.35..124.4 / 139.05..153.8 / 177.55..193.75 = -0.93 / 124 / 128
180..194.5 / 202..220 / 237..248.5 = 4.09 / 127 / 128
